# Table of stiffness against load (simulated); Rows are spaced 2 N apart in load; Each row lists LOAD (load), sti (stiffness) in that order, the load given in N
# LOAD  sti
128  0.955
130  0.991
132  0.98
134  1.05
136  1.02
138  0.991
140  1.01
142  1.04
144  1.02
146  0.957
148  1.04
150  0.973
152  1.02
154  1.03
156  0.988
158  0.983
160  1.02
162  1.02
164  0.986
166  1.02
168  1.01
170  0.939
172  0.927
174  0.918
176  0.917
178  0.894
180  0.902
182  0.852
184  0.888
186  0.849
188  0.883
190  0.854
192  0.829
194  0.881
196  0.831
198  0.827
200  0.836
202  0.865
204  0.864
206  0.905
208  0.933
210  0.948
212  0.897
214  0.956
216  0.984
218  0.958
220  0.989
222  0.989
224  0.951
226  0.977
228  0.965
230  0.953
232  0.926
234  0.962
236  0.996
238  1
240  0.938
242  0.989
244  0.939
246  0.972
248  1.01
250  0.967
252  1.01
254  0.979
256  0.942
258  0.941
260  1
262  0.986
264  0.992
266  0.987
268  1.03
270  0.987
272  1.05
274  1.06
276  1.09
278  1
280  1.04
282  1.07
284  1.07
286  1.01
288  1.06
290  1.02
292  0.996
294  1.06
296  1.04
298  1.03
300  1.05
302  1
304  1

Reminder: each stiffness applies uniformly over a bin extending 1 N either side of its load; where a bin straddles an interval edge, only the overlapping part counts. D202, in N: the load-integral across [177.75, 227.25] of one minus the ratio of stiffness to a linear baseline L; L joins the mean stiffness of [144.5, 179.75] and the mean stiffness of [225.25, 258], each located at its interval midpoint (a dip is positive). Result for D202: 3.6 N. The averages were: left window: 0.978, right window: 0.969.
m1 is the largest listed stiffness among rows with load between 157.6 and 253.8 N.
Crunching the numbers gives 1.02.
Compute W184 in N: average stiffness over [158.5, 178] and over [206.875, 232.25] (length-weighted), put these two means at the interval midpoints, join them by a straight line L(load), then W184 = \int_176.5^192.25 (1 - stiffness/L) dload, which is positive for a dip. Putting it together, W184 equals 1.5 N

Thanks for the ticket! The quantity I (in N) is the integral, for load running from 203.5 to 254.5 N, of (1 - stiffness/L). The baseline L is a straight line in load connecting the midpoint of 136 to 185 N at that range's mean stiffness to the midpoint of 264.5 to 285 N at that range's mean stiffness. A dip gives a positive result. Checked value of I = 2.6 N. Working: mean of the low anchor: 0.974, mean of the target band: 0.961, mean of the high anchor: 1.04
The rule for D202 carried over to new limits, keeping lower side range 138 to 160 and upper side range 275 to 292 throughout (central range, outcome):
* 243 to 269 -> 1.3 N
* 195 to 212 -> 2.4 N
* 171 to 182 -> 1.2 N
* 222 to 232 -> 0.6 N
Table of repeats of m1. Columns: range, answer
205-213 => 0.948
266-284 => 1.09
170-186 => 0.939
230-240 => 1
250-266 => 1.01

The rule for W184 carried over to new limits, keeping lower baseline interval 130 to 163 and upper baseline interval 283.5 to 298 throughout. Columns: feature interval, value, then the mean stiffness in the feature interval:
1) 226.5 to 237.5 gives 0.7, 0.963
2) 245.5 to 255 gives 0.4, 0.988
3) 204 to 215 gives 1.1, 0.922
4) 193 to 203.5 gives 1.7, 0.849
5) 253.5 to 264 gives 0.6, 0.971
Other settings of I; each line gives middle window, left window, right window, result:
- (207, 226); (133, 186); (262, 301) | 0.85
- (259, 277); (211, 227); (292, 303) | -0.25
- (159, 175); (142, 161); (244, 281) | 0.39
